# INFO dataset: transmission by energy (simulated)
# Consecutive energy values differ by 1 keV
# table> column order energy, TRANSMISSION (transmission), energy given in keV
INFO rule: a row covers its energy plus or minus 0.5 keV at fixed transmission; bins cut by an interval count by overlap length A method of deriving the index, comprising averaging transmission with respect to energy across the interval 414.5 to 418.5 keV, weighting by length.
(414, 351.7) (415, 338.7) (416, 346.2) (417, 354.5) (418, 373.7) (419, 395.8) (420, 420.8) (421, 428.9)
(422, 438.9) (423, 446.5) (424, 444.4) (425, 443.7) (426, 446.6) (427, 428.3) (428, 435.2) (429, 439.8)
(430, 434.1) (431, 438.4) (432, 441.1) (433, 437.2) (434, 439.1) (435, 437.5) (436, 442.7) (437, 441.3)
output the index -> 353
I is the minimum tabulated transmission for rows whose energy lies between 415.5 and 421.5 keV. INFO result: 346.2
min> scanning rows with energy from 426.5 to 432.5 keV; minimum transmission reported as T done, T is 428.3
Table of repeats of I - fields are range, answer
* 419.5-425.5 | 420.8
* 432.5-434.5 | 437.2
